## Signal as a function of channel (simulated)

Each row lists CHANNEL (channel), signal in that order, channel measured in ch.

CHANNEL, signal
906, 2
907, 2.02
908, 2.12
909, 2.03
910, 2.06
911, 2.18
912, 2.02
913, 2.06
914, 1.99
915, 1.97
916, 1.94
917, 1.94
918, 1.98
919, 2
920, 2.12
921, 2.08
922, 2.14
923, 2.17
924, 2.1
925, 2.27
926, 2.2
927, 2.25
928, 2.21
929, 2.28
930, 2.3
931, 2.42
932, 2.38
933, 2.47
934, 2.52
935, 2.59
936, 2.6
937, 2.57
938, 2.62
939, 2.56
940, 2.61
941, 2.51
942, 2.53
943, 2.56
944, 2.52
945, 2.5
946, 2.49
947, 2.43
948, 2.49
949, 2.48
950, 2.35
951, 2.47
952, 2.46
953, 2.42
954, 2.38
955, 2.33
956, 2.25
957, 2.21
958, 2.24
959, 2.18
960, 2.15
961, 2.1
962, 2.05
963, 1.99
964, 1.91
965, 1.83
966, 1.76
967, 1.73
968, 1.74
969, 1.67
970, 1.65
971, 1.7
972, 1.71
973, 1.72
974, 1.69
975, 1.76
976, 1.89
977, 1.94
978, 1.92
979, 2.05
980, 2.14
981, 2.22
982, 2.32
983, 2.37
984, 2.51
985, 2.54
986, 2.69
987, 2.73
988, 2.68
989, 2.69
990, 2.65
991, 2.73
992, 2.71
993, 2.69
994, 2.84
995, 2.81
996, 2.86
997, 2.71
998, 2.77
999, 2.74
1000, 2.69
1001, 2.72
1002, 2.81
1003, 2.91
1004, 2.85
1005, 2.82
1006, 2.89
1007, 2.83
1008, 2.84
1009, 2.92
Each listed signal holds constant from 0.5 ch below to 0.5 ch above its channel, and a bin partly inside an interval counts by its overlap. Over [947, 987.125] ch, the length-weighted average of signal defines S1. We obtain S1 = 2.12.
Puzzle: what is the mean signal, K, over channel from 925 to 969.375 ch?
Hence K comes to 2.3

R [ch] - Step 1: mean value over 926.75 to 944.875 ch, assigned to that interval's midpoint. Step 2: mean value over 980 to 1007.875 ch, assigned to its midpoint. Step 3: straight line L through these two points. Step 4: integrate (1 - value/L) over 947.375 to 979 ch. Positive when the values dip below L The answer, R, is 6.5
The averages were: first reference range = 2.48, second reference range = 2.69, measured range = 2.04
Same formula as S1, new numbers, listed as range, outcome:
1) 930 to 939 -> 2.51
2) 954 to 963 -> 2.19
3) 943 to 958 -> 2.41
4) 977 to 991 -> 2.42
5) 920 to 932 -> 2.22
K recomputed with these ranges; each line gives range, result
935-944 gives 2.57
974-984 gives 2.07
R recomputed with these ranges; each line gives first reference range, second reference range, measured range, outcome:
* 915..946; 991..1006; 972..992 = 3.0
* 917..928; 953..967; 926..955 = -4.7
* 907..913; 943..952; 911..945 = -0.3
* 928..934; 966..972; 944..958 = -2.7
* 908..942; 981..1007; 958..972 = 3.5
